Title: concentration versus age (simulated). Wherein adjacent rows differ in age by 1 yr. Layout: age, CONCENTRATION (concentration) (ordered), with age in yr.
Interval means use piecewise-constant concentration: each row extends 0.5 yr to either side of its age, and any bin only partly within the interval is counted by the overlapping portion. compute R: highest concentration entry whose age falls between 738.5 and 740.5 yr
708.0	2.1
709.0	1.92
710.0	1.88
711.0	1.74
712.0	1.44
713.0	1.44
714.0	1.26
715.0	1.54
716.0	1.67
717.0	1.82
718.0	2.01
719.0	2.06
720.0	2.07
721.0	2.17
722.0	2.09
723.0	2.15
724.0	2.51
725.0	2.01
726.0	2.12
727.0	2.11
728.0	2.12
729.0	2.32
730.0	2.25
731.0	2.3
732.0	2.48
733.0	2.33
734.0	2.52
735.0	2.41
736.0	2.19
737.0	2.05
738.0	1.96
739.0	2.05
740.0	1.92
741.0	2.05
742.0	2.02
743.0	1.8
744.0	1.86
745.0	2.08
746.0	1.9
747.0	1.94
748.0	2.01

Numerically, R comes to 2.05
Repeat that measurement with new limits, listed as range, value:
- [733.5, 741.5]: 2.52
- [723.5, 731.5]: 2.51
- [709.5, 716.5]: 1.88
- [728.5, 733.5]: 2.48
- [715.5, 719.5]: 2.06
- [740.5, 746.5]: 2.08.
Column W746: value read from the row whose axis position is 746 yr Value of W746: 1.9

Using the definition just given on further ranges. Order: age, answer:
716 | 1.67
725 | 2.01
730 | 2.25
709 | 1.92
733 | 2.33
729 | 2.32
